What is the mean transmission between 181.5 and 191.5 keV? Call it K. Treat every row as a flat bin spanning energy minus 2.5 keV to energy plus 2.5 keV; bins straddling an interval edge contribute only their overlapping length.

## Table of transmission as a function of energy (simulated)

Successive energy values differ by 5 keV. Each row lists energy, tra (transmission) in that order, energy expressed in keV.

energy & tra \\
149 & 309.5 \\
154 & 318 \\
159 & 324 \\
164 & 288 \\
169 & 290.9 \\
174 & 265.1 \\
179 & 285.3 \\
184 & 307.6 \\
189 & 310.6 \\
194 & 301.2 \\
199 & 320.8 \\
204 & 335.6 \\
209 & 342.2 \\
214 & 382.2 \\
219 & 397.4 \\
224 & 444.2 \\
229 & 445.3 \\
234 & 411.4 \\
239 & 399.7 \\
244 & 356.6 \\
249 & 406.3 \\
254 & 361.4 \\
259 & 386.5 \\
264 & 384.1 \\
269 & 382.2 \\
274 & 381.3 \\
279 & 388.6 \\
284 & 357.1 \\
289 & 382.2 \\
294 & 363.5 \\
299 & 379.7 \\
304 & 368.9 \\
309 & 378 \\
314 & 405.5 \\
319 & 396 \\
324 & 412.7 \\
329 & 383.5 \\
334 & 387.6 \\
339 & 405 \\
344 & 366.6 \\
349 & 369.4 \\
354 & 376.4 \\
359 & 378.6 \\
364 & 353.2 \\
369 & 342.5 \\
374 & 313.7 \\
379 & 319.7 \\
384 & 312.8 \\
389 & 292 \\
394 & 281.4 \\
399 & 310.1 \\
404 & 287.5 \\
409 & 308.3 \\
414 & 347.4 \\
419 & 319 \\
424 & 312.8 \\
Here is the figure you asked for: 309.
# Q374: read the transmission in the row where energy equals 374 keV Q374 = 313.7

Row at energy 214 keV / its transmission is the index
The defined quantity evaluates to 382.2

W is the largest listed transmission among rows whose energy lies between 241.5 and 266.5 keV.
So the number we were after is 406.3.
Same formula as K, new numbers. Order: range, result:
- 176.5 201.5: 305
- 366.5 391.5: 316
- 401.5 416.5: 314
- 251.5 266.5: 377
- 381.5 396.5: 295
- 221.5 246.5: 411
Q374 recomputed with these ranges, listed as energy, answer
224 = 444.2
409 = 308.3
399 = 310.1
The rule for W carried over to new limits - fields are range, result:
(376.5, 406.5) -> 319.7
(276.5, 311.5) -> 388.6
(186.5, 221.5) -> 397.4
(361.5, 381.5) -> 353.2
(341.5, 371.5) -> 378.6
